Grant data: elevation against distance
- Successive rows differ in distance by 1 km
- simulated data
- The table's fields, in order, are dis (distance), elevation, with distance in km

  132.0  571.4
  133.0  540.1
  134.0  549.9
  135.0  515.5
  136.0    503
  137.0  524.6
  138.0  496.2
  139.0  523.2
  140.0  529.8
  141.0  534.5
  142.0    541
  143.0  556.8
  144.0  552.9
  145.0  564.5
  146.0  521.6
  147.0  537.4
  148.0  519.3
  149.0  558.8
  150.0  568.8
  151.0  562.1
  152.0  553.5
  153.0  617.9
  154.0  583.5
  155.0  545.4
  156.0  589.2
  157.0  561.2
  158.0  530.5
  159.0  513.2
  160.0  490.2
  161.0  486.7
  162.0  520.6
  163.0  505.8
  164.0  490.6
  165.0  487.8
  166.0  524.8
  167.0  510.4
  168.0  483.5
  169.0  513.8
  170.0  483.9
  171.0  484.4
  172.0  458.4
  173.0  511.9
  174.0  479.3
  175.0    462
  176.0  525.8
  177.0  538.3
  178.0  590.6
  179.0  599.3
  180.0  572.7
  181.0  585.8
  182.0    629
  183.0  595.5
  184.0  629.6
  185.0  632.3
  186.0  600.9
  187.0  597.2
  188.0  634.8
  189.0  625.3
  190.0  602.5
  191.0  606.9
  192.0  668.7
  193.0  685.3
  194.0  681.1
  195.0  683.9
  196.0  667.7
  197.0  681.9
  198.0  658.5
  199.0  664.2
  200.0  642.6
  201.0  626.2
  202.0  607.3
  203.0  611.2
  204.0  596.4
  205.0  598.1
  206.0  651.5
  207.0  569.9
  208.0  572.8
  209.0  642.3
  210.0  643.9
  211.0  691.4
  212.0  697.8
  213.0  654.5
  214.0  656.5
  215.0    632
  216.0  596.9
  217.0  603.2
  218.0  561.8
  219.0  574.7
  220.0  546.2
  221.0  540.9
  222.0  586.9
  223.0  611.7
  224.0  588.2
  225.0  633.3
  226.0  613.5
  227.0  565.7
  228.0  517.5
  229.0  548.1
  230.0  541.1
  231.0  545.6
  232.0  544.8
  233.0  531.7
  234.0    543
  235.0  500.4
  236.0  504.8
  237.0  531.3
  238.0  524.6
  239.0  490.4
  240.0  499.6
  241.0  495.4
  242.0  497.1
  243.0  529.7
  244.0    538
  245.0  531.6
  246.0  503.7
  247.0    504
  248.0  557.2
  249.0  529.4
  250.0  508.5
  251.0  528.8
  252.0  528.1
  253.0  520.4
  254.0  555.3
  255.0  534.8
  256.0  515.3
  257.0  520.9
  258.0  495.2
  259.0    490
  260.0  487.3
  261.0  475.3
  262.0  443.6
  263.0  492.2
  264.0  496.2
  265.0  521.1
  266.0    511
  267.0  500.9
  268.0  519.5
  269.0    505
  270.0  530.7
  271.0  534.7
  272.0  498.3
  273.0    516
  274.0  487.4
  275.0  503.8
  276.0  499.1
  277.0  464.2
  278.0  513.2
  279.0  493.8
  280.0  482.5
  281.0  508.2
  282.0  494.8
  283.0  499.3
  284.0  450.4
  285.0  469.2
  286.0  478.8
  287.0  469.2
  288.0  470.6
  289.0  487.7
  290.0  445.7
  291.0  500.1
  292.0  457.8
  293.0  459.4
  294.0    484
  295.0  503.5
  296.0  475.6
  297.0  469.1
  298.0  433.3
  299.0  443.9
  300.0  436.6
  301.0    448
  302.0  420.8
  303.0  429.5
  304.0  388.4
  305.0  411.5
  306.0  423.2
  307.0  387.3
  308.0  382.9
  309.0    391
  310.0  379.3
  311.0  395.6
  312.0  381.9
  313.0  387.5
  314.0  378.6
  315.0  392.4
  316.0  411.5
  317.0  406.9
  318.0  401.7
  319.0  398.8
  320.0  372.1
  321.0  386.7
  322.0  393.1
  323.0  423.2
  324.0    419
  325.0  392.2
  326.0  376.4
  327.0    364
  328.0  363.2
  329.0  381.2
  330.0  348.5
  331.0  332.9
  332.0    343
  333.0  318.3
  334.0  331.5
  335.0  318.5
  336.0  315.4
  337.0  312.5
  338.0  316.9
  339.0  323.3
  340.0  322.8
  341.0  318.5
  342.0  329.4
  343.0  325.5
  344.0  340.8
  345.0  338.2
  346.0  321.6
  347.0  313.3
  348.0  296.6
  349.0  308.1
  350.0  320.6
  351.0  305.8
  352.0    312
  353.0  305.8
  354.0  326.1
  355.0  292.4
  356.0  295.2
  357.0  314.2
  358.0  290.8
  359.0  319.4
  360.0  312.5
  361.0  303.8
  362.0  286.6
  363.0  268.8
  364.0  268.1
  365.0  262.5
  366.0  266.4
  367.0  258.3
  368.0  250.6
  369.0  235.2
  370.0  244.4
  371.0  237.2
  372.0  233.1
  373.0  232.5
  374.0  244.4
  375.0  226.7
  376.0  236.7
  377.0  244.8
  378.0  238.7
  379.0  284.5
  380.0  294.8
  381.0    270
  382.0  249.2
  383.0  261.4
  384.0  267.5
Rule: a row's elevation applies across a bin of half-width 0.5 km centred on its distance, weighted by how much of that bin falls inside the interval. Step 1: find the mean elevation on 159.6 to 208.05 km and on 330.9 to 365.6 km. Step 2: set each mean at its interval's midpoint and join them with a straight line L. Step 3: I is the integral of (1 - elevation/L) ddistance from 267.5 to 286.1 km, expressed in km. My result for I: -3.1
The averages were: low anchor 578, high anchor 311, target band 498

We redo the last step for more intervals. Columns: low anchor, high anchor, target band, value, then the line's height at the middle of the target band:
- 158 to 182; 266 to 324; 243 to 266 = -2.0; 472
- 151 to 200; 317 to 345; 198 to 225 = -4.9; 521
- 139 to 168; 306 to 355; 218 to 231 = -3.0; 464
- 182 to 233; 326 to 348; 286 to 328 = -2.5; 398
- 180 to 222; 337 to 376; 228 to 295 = -1.7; 495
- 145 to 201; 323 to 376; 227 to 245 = -1.8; 476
